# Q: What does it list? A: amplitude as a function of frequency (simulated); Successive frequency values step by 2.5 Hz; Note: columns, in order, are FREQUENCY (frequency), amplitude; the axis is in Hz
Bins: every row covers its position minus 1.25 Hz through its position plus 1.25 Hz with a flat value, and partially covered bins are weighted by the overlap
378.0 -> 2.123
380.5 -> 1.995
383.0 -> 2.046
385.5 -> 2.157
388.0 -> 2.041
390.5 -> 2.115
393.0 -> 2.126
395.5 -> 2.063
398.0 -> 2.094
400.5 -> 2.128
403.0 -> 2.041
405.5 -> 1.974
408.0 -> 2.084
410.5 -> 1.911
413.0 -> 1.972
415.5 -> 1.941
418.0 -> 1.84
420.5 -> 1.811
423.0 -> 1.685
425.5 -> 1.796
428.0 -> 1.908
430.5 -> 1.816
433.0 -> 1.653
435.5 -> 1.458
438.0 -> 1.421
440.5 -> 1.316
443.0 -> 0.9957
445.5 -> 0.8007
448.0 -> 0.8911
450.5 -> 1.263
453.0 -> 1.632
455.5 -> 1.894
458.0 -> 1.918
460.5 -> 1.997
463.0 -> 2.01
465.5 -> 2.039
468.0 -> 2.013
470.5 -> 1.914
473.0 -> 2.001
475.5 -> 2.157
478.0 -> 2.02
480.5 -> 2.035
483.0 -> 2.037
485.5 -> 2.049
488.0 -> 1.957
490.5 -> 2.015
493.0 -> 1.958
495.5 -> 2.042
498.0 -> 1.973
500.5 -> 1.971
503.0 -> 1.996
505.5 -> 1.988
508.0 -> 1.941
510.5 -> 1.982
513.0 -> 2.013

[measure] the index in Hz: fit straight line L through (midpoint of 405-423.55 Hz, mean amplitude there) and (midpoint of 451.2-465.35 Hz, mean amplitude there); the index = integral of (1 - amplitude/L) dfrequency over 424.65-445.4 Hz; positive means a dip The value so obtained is 4.3 Hz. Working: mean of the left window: 1.91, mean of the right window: 1.88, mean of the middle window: 1.5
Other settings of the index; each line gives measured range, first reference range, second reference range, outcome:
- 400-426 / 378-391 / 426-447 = -3.1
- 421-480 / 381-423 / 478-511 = 9.4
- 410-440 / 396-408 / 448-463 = 2.4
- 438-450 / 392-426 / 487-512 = 5.5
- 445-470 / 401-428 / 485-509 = 3.5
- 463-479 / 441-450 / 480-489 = -3.7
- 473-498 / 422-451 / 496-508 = -2.6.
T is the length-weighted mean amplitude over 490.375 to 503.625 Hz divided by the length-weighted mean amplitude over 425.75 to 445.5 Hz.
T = 1.3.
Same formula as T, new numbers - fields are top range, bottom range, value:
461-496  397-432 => 1.05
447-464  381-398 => 0.80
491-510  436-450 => 1.78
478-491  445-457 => 1.51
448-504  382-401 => 0.92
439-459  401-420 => 0.68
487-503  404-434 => 1.06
